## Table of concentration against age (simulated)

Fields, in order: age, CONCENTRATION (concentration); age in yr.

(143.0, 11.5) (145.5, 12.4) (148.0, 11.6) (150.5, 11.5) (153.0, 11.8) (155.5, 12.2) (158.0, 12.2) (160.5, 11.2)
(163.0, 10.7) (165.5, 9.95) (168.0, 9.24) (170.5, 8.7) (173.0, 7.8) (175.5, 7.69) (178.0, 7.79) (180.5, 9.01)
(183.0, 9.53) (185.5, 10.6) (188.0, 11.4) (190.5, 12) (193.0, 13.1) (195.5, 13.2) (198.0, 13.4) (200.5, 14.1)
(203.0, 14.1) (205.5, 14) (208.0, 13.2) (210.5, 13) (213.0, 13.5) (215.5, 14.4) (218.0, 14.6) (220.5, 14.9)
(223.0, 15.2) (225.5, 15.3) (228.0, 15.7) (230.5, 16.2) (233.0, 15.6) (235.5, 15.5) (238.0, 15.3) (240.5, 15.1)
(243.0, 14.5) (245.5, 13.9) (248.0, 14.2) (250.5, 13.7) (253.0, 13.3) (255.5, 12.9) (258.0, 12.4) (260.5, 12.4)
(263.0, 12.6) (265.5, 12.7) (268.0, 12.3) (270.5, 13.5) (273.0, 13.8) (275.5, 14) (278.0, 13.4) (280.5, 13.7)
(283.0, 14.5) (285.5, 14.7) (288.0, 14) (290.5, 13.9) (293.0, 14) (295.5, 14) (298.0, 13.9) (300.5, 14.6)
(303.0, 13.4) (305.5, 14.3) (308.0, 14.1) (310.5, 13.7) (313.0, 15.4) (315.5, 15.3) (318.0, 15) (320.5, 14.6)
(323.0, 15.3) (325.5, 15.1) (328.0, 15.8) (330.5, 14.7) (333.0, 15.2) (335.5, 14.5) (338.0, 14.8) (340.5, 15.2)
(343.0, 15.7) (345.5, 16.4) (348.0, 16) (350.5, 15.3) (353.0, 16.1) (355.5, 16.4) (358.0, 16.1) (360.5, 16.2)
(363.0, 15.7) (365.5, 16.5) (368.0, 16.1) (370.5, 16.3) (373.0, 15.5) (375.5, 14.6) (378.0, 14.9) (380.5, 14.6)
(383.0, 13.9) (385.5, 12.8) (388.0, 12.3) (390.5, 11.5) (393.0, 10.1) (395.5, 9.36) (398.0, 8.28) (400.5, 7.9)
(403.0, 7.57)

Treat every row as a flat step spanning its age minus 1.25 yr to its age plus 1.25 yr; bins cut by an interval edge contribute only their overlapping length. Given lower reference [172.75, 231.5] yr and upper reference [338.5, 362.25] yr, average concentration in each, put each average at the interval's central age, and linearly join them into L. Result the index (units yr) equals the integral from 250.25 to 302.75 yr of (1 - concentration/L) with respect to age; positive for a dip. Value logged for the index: 2.9 yr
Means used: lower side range 12.7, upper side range 15.9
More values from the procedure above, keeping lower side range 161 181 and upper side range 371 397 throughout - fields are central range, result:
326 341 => -3.72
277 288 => -2.99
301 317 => -3.88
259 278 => -3.96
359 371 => -3.33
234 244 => -4.78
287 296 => -2.19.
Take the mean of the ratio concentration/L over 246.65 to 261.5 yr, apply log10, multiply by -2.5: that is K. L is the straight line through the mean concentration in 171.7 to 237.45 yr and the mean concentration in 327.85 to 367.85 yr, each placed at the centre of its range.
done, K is 0.06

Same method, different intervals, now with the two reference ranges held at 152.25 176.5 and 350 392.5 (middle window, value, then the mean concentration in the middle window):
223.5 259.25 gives -0.22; 14.6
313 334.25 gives -0.10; 15.1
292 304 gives -0.06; 14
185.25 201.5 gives -0.17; 12.6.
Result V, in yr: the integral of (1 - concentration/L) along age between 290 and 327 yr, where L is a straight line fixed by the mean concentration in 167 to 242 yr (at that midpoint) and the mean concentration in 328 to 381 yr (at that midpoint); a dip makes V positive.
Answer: 0.7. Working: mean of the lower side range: 12.8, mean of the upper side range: 15.6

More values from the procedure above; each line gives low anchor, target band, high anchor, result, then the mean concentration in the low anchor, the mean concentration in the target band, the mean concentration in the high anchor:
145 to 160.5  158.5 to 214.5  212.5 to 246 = 8.67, 11.9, 11.3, 15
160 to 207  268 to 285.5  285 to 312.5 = -0.38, 10.9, 13.8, 14.1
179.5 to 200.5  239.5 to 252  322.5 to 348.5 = -1.10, 11.7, 14.2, 15.3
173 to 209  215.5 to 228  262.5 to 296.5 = -2.80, 11.5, 15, 13.7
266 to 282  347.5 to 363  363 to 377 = -0.58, 13.4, 16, 15.8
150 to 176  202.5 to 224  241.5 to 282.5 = -4.03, 10.3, 14.1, 13.4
